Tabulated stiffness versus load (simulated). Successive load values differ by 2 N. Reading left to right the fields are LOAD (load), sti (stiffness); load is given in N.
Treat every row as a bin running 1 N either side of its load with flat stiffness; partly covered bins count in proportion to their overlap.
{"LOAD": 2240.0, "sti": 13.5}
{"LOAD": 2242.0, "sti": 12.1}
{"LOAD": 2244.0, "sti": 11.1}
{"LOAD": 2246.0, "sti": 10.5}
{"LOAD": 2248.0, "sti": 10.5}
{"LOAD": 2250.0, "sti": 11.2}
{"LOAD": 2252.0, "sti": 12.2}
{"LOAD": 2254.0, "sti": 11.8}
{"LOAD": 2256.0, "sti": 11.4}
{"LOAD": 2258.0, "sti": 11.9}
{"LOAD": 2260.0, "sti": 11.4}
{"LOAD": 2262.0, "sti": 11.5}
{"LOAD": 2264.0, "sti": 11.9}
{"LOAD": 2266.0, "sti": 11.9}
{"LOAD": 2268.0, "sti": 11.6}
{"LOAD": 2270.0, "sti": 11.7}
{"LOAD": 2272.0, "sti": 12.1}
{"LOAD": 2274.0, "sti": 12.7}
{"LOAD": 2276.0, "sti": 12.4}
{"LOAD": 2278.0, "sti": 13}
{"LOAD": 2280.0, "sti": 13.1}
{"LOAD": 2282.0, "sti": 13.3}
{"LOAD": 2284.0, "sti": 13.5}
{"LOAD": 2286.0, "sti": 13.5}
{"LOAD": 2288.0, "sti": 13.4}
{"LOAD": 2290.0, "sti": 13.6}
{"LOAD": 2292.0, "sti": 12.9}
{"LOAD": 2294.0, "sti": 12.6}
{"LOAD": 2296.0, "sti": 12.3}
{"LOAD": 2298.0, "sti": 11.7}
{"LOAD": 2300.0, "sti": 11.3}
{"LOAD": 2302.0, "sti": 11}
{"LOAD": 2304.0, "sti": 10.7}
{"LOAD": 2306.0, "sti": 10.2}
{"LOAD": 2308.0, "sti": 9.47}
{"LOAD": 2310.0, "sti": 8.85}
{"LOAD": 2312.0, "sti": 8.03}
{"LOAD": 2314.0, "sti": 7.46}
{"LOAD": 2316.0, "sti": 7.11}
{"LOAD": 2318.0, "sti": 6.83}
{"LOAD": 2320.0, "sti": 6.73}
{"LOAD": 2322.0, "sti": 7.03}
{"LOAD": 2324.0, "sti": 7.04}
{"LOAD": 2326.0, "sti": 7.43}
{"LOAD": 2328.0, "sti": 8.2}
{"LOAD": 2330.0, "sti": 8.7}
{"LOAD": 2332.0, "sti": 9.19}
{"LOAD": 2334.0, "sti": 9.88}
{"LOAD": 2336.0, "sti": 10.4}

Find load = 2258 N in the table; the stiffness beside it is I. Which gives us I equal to 11.9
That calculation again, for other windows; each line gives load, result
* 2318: 6.83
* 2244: 11.1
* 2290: 13.6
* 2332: 9.19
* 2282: 13.3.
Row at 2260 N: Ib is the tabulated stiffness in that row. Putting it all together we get 11.4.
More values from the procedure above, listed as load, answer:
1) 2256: 11.4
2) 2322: 7.03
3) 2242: 12.1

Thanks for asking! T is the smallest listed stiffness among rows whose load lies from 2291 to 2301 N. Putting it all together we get 11.3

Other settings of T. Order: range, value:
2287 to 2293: 12.9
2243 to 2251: 10.5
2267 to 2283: 11.6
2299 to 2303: 11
